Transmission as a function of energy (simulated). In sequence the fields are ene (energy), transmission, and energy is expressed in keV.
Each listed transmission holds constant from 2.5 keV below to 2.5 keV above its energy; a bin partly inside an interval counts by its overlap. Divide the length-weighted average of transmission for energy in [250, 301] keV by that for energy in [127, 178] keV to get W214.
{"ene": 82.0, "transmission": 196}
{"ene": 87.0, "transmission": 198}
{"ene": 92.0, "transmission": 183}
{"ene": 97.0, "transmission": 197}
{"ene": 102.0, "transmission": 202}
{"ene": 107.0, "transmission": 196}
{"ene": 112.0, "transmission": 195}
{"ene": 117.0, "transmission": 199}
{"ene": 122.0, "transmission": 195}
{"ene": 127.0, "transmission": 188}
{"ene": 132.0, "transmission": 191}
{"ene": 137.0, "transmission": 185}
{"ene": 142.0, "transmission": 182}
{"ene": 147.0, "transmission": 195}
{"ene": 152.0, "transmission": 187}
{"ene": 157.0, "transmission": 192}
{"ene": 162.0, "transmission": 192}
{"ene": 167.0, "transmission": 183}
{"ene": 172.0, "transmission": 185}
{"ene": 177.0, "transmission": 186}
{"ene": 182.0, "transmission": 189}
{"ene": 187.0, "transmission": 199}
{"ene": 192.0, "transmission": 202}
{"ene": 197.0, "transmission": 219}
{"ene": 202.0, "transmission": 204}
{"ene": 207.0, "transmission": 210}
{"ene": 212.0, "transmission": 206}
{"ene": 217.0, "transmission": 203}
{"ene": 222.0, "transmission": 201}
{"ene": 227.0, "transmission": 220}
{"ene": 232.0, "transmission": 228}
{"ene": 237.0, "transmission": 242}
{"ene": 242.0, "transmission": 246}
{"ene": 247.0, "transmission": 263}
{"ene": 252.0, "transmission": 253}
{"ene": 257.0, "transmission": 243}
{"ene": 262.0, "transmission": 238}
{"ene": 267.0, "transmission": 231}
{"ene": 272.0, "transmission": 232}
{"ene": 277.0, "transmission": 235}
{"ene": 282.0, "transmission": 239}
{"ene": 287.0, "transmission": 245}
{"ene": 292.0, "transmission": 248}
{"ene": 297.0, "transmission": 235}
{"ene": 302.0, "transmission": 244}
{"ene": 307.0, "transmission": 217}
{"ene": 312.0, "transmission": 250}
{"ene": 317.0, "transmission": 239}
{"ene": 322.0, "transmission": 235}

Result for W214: 1.28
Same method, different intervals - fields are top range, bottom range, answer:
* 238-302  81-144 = 1.26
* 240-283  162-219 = 1.22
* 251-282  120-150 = 1.26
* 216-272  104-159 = 1.22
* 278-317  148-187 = 1.27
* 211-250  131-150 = 1.21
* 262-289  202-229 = 1.14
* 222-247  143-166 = 1.23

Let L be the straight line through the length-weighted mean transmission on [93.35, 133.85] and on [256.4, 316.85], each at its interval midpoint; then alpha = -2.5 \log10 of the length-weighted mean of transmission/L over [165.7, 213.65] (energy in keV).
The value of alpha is 0.08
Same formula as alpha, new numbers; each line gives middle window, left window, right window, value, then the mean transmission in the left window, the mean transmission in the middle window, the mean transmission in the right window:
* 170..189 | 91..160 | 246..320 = 0.10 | 192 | 190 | 240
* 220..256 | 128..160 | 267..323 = -0.08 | 189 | 237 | 238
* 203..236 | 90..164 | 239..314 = 0.05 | 192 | 212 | 241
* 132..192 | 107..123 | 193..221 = 0.07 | 196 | 189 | 208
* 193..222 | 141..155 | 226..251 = 0.08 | 189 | 207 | 242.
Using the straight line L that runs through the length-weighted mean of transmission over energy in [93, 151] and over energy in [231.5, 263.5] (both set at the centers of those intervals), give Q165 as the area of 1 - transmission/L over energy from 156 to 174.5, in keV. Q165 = 2.0 keV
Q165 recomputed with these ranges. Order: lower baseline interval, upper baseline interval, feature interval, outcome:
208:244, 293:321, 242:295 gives -3.17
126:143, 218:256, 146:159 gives 0.29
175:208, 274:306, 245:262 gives -1.89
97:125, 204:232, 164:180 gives 1.51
